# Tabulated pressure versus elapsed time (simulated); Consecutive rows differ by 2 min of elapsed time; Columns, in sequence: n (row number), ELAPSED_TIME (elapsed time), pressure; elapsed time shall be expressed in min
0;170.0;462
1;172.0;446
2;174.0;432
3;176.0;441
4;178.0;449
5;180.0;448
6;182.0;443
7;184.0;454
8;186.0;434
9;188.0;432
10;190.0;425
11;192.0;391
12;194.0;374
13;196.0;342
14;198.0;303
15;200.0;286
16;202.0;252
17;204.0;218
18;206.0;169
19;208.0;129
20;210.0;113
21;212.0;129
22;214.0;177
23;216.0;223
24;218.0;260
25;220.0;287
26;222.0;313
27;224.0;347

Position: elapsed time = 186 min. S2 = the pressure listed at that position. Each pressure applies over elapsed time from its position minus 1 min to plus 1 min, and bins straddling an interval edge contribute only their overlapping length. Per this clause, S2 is 434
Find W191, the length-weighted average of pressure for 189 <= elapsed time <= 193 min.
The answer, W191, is 408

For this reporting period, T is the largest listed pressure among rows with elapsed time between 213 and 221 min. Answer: 287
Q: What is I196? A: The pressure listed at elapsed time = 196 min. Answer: 342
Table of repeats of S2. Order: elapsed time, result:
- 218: 260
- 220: 287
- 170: 462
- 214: 177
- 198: 303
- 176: 441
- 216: 223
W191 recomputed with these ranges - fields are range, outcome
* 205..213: 135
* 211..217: 176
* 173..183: 443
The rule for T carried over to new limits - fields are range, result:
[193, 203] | 374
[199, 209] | 286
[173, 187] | 454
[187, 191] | 432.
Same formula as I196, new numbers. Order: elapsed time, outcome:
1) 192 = 391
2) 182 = 443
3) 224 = 347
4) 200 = 286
